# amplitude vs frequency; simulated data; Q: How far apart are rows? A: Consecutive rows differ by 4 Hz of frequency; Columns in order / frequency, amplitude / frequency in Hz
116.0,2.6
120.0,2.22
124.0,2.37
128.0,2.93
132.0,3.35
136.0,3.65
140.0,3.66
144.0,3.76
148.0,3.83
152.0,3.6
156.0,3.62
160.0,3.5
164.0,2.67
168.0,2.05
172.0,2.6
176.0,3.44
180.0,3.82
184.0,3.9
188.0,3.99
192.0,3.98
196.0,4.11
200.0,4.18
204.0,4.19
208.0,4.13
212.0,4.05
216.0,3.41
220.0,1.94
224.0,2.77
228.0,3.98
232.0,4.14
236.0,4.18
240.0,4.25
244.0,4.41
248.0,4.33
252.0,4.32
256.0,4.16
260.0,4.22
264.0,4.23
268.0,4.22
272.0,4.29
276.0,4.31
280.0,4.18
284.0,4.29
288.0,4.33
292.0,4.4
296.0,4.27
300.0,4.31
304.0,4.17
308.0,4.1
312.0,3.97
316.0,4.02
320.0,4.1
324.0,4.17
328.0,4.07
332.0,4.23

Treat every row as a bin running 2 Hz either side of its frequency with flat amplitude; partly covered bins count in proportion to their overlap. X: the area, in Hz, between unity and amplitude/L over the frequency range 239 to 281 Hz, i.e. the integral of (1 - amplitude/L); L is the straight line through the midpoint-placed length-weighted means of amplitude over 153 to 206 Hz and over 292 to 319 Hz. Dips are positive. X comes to -3.6 Hz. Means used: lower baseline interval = 3.54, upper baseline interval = 4.16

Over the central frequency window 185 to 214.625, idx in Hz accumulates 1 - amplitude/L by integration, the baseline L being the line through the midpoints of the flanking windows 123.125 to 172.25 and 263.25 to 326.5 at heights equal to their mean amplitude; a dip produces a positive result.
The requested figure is -4.03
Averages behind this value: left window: 3.24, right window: 4.21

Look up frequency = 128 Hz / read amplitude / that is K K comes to 2.93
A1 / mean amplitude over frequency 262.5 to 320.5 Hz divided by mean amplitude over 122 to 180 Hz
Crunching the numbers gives 1.30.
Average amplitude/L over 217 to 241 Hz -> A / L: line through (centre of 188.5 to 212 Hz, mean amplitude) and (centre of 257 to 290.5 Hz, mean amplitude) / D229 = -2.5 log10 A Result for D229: 0.19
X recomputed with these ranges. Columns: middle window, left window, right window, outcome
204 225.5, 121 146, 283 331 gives 1.86 Hz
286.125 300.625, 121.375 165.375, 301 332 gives -1.18 Hz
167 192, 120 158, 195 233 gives 0.88 Hz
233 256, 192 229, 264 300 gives -1.91 Hz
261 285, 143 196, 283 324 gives -1.34 Hz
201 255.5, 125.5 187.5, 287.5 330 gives -1.77 Hz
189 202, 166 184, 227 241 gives -2.40 Hz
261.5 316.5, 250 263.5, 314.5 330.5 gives -0.79 Hz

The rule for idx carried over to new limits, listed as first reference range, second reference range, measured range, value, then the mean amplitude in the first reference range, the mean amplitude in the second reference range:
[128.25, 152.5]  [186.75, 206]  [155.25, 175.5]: 4.9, 3.59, 4.09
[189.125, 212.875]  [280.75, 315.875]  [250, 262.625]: -0.2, 4.11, 4.22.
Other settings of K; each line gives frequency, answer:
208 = 4.13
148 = 3.83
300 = 4.31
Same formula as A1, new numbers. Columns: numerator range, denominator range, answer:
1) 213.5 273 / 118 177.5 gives 1.24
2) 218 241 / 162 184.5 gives 1.16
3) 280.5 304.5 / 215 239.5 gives 1.24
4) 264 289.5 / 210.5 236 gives 1.24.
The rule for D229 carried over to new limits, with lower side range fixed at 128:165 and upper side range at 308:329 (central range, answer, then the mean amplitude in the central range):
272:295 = -0.09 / 4.3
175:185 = -0.03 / 3.73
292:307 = -0.07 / 4.26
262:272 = -0.09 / 4.24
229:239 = -0.10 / 4.15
